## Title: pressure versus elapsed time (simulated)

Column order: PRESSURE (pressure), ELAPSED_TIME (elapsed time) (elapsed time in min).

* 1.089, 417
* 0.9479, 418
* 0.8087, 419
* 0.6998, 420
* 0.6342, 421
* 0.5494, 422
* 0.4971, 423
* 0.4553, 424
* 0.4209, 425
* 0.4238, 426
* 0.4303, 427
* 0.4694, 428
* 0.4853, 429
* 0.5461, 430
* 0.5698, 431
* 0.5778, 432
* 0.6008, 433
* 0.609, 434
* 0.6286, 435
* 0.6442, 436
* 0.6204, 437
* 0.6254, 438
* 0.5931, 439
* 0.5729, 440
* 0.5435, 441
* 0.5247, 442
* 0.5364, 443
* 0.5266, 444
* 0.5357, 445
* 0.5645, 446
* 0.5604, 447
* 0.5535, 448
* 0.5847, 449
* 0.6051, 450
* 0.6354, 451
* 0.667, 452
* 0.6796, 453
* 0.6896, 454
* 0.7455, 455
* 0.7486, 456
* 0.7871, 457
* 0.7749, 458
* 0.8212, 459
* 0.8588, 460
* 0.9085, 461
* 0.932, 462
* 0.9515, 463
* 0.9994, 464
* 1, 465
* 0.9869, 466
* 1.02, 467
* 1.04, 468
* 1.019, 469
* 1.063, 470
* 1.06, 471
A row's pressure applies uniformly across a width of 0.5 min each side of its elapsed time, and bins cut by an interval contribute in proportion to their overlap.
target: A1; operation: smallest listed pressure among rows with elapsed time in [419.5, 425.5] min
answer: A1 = 0.4209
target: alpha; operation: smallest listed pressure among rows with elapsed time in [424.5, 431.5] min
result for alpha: 0.4209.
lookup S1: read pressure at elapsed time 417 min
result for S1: 1.089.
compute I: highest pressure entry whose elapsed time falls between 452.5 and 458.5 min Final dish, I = 0.7871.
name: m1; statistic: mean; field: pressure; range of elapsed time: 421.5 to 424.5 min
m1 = 0.501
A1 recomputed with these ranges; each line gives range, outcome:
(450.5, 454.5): 0.6354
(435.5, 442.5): 0.5247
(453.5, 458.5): 0.6896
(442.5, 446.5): 0.5266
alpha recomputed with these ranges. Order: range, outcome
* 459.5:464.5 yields 0.8588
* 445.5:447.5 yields 0.5604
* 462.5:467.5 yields 0.9515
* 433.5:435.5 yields 0.609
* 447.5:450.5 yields 0.5535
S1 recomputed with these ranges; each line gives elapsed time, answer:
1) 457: 0.7871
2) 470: 1.063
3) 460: 0.8588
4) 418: 0.9479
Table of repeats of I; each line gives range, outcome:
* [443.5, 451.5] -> 0.6354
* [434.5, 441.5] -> 0.6442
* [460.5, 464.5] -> 0.9994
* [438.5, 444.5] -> 0.5931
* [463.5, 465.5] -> 1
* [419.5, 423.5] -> 0.6998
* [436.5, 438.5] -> 0.6254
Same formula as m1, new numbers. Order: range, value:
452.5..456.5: 0.716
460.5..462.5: 0.92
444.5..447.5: 0.554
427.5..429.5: 0.477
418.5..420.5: 0.754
